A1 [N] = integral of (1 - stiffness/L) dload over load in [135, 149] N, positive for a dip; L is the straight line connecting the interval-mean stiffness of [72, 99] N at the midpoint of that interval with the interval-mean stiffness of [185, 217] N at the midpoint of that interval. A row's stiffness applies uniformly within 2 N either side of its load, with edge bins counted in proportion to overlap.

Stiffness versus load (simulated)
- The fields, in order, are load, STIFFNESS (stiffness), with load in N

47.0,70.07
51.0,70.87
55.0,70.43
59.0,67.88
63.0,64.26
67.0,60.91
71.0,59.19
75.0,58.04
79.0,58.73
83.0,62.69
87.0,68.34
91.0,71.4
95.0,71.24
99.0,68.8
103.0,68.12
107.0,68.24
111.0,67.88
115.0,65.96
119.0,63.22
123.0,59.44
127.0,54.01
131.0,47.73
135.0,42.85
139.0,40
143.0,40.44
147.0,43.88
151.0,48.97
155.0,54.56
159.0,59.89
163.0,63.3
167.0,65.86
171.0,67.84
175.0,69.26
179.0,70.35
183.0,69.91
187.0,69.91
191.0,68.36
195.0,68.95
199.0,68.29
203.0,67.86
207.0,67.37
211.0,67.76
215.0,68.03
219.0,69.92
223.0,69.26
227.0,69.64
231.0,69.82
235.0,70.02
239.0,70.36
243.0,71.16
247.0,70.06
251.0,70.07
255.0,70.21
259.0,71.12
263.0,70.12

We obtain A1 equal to 5.3 N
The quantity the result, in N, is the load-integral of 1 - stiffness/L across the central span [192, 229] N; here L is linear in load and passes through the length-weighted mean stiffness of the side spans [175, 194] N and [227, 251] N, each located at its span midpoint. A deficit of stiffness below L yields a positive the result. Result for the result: 0.7 N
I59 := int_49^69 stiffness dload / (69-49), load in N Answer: 66.9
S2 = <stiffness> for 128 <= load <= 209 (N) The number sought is 59.7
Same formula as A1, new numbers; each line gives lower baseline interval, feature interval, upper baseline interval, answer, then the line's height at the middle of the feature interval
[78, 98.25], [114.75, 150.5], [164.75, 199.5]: 9.37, 67.8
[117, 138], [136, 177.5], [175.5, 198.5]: 4.16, 61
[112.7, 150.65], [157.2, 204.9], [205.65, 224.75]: -4.88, 61.3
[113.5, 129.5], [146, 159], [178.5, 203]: 2.63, 64.1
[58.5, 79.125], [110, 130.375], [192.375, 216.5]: 0.95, 63.9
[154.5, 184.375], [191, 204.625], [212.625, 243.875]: -0.17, 67.6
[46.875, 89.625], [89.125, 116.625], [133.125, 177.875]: -3.74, 60.6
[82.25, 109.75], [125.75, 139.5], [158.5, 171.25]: 4.13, 66.3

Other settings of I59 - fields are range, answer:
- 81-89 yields 65.5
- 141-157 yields 47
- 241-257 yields 70.4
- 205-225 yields 68.5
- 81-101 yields 68.5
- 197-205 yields 68.1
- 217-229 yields 69.6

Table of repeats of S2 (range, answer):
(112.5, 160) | 51.7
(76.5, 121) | 66.7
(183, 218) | 68.5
